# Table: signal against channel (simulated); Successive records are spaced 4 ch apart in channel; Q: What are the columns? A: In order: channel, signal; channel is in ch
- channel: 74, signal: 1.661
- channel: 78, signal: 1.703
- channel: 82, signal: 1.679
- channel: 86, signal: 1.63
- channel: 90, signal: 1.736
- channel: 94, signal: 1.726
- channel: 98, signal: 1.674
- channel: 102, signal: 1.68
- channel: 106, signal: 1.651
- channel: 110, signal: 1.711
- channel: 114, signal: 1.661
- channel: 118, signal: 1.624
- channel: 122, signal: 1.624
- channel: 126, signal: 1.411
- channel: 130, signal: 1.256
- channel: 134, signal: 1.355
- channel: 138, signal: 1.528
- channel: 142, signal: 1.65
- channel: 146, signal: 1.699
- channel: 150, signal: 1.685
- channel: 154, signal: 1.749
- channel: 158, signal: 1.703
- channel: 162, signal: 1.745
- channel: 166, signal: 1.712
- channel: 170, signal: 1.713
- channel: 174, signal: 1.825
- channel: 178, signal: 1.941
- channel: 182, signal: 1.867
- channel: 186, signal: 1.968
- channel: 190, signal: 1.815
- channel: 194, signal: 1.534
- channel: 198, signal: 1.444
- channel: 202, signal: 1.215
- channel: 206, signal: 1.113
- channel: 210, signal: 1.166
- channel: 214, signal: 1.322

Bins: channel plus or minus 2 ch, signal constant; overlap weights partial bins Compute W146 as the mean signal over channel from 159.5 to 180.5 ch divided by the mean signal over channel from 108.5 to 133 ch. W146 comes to 1.2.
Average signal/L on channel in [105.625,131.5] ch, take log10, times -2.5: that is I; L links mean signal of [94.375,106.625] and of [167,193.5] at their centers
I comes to 0.10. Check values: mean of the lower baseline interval 1.68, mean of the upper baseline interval 1.83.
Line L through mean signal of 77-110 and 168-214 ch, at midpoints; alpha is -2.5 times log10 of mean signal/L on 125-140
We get 0.19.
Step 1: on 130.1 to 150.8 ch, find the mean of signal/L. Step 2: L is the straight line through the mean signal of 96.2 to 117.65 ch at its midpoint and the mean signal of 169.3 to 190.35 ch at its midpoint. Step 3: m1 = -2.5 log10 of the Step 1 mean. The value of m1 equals 0.14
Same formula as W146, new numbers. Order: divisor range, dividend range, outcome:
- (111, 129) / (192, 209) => 0.84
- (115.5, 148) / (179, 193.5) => 1.22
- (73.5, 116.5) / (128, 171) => 0.96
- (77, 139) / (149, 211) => 1.03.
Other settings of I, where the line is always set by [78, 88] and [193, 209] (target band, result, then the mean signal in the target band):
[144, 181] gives -0.23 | 1.76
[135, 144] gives -0.05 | 1.56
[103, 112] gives -0.06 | 1.68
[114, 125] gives -0.04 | 1.61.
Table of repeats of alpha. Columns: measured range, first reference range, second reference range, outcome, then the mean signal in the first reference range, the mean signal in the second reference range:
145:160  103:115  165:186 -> 0.04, 1.68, 1.83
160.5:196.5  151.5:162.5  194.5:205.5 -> -0.17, 1.73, 1.33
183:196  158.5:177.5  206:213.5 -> -0.21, 1.76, 1.18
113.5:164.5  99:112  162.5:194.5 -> 0.10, 1.68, 1.81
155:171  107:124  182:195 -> 0.02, 1.65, 1.81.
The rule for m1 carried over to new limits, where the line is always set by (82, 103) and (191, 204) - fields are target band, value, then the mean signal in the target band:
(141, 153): -0.089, 1.69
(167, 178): -0.202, 1.8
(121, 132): 0.139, 1.41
